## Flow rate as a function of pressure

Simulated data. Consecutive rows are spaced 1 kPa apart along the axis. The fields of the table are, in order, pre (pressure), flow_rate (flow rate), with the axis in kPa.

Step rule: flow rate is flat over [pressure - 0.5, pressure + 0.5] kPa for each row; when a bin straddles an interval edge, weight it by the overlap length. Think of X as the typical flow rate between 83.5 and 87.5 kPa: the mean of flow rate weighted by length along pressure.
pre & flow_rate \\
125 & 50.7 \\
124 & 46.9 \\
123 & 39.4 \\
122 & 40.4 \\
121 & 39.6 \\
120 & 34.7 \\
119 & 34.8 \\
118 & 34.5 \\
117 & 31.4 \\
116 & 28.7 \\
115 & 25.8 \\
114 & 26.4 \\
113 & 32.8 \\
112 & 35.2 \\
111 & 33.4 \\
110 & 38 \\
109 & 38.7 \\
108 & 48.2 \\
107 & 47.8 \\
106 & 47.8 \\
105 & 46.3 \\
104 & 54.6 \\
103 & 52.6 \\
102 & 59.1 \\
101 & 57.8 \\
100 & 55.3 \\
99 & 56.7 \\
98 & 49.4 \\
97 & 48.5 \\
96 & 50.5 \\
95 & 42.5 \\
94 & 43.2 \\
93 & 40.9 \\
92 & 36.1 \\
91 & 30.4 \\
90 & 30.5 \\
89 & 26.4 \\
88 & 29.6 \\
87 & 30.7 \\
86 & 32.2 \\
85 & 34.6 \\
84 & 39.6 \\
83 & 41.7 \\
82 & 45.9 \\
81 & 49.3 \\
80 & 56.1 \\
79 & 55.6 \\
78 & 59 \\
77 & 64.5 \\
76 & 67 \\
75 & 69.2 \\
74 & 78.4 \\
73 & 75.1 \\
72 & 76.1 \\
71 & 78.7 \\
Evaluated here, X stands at 34.3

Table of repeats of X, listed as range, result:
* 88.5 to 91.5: 29.1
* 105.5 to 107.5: 47.8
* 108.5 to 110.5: 38.4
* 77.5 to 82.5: 53.2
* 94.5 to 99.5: 49.5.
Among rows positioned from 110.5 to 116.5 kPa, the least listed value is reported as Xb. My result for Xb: 25.8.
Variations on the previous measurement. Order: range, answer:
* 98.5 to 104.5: 52.6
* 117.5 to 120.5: 34.5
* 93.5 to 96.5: 42.5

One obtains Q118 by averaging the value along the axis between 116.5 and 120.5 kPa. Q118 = 33.9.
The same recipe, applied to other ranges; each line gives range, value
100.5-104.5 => 56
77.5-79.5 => 57.3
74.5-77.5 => 66.9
